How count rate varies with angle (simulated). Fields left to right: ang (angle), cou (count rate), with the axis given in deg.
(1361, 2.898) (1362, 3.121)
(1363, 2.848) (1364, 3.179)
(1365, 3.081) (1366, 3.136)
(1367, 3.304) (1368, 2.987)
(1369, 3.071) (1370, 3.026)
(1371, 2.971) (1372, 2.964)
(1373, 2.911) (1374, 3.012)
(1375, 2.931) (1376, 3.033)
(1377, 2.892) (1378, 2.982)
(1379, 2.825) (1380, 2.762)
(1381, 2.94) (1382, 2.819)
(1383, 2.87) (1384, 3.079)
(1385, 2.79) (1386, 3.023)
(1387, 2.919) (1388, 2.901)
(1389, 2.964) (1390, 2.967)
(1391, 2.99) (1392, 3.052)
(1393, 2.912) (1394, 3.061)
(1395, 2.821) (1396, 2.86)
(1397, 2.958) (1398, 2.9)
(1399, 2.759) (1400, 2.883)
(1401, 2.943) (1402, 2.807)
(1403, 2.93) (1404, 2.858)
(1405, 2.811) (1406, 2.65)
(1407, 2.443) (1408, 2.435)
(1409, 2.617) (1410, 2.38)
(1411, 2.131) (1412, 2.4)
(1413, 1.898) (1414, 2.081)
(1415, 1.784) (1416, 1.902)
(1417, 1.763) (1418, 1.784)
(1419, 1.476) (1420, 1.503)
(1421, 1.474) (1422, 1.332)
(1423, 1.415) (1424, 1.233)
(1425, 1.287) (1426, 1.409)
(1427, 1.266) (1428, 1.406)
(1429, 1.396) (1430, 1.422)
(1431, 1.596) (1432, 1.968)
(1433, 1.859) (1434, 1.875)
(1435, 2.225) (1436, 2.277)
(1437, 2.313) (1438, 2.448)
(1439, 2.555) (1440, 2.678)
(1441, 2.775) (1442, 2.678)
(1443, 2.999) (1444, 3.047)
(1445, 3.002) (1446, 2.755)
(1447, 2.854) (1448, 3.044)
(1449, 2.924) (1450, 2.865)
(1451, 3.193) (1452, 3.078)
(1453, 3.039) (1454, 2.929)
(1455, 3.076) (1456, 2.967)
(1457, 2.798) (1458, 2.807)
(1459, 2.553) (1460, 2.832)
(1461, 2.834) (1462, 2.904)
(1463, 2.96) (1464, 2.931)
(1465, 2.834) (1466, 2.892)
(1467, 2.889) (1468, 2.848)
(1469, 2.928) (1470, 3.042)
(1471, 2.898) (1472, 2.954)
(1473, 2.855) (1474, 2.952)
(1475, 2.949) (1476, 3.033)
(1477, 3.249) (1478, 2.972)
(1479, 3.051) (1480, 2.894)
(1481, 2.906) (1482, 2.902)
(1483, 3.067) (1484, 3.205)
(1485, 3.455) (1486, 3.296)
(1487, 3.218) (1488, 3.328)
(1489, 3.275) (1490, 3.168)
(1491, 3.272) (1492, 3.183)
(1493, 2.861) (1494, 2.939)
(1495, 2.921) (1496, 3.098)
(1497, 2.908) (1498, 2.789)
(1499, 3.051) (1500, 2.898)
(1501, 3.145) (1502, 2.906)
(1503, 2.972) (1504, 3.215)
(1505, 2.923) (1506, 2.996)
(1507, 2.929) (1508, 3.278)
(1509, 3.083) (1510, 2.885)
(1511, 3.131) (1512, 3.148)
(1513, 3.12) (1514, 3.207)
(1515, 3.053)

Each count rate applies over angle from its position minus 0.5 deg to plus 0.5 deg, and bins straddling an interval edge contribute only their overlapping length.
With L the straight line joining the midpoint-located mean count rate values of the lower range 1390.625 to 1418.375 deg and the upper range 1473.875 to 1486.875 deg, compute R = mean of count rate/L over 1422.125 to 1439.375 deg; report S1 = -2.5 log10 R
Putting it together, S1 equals 0.49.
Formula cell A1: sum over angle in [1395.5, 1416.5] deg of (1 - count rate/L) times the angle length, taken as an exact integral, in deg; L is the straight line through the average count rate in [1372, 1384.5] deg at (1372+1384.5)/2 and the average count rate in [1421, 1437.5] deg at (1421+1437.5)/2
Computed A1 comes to -2.9 deg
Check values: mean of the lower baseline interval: 2.92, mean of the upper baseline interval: 1.64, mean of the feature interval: 2.54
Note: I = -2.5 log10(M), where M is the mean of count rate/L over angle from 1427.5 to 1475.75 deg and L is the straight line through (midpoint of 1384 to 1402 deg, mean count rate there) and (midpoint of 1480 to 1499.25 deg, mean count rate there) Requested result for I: 0.14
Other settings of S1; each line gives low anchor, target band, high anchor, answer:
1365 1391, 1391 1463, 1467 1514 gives 0.23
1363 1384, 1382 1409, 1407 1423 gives -0.18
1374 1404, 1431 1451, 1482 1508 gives 0.16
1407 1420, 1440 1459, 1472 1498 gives -0.14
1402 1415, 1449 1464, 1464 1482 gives -0.04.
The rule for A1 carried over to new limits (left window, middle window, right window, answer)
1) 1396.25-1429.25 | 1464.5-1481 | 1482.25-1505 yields -0.7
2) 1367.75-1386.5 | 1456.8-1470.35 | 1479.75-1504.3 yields 0.8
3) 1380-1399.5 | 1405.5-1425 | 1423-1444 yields 4.0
